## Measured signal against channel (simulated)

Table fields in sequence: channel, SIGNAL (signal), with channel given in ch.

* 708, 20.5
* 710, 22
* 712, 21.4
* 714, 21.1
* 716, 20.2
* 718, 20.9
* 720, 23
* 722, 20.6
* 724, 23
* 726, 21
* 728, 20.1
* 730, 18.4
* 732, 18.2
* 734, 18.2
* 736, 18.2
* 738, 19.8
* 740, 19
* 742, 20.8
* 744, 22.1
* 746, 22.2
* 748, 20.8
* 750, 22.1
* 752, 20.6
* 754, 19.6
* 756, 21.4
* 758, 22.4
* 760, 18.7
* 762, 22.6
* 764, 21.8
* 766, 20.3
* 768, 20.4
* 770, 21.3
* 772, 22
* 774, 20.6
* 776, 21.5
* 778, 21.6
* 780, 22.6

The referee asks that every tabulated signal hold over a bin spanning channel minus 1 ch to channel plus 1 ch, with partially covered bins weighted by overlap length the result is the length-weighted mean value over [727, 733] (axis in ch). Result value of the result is 18.9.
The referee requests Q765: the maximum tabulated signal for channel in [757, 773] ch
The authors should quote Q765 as 22.6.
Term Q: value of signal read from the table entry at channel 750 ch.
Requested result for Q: 22.1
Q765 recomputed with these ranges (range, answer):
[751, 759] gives 22.4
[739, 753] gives 22.2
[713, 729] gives 23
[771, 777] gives 22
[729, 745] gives 22.1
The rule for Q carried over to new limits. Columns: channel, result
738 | 19.8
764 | 21.8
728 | 20.1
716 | 20.2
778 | 21.6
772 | 22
